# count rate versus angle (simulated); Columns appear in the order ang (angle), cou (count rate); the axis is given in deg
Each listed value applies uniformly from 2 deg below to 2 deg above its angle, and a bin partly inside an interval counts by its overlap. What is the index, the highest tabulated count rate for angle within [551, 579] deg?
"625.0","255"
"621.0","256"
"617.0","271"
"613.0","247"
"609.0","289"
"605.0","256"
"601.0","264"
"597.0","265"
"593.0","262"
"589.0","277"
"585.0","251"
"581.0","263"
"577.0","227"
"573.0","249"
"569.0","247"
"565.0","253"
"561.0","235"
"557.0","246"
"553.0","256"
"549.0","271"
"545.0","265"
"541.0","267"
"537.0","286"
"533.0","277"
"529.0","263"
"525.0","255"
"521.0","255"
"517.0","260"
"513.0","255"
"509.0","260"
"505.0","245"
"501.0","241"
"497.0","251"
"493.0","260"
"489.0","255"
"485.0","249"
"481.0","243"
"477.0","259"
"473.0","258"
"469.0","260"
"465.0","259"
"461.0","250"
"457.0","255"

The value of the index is 256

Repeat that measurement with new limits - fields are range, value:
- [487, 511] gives 260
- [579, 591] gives 277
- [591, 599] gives 265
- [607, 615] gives 289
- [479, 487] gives 249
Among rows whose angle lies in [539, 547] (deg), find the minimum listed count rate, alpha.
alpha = 265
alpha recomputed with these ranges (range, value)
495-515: 241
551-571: 235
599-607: 256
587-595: 262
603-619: 247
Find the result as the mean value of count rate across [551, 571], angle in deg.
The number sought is 247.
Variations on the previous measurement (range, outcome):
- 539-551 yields 268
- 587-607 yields 265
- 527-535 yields 270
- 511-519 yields 258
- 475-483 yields 251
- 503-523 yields 255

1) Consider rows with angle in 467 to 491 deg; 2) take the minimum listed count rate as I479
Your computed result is 243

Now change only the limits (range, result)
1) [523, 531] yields 255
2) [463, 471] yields 259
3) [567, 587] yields 227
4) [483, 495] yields 249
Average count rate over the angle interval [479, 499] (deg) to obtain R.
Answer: 252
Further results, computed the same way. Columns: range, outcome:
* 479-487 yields 246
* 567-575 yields 248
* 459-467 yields 254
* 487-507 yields 250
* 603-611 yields 272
